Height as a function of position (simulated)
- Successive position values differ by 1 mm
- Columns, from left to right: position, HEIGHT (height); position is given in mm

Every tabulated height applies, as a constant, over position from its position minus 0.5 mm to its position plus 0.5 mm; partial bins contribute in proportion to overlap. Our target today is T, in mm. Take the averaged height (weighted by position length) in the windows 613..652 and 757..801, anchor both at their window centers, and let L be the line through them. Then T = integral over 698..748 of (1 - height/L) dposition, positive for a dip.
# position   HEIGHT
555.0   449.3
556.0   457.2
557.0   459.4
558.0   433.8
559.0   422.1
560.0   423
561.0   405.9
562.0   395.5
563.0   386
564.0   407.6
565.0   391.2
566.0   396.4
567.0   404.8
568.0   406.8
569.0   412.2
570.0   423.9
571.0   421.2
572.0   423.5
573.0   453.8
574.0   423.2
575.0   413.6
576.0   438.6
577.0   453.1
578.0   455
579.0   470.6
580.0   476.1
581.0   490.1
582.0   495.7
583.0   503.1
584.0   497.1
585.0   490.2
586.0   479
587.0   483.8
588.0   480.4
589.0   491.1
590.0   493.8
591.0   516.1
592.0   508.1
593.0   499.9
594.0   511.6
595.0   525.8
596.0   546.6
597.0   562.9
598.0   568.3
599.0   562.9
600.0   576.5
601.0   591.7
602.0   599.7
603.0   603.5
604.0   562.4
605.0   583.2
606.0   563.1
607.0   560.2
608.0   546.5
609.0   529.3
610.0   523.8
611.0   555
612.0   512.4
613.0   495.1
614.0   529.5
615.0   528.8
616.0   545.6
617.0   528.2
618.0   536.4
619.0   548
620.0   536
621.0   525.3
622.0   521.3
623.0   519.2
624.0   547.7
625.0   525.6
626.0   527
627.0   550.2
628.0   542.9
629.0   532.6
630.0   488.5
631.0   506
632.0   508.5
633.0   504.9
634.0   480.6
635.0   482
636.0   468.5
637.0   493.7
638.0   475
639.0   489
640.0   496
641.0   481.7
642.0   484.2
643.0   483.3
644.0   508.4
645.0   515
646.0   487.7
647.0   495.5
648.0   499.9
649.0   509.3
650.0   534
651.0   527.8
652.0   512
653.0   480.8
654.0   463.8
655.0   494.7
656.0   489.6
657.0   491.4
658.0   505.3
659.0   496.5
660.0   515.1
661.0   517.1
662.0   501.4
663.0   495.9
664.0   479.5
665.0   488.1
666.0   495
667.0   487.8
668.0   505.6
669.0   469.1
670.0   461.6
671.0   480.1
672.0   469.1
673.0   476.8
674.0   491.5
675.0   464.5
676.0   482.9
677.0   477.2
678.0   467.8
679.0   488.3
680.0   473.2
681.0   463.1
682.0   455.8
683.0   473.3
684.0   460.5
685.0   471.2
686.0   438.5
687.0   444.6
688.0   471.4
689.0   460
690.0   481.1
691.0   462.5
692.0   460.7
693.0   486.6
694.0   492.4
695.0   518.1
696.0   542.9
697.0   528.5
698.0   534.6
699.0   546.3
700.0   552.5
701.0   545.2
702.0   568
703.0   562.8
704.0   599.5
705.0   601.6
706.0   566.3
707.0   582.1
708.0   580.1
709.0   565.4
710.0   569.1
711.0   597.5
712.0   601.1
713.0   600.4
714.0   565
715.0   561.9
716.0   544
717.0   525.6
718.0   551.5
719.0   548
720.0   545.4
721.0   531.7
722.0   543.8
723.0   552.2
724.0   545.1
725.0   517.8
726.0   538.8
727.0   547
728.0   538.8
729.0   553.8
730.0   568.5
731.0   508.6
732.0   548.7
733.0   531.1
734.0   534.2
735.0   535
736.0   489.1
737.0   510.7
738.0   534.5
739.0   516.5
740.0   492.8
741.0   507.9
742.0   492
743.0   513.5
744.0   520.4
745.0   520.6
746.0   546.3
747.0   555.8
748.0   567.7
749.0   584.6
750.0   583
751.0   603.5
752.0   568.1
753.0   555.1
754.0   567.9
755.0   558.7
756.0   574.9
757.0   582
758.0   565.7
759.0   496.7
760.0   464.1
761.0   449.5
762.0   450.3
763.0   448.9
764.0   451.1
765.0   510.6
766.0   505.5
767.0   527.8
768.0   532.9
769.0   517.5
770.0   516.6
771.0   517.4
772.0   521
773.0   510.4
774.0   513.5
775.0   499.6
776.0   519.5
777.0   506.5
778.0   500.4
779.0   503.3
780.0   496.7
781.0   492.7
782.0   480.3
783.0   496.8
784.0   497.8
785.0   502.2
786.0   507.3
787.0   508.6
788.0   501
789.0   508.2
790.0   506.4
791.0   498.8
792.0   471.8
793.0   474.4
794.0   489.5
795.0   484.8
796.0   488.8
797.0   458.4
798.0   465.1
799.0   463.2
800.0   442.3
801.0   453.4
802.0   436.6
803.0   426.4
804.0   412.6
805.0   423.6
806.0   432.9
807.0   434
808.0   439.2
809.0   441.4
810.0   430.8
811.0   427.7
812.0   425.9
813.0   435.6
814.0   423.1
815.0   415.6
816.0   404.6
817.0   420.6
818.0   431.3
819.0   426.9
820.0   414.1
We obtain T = -4.48 mm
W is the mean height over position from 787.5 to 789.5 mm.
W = 505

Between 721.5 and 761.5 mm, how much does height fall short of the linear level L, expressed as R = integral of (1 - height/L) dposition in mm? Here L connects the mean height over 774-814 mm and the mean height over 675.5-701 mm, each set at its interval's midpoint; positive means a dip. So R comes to -4.9 mm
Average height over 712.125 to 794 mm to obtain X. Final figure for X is 524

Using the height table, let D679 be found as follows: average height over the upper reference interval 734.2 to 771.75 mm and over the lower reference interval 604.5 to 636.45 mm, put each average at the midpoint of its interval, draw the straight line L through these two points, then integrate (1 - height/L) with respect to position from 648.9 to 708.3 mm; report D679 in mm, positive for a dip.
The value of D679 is 2.9 mm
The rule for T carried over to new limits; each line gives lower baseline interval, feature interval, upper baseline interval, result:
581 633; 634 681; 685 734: 3.9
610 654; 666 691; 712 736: 2.7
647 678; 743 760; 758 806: -2.4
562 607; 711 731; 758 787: -2.3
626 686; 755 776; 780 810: -1.5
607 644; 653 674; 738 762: 1.3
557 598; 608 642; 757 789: -3.4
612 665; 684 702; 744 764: 0.8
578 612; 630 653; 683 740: 1.4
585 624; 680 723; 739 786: -0.2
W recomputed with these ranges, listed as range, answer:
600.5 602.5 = 596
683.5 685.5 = 466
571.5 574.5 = 434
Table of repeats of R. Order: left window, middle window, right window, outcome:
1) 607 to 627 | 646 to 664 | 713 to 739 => 1.14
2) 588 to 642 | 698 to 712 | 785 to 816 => -2.22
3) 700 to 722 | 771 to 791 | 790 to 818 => -1.19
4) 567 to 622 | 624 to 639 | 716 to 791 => 0.13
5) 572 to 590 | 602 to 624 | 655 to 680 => -3.05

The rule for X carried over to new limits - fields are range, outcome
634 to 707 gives 497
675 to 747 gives 525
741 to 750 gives 538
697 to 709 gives 565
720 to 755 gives 539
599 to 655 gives 522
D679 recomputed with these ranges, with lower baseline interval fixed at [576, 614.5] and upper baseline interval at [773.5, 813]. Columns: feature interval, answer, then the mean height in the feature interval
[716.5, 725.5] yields -0.9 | 540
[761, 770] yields -0.2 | 492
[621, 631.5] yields -0.2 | 526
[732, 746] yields -0.9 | 518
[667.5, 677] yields 0.5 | 478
